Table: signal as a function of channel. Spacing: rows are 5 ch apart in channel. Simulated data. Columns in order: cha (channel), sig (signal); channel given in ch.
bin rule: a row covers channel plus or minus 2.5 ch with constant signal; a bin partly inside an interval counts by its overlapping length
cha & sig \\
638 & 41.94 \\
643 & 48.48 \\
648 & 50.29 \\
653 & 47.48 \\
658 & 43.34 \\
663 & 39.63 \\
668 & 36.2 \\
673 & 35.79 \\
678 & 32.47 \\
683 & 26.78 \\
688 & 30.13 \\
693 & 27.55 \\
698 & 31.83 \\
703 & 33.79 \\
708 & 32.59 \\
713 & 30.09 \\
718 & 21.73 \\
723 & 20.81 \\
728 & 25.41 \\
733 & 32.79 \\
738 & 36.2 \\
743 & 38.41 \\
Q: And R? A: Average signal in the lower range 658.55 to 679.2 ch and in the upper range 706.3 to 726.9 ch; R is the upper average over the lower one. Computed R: 0.7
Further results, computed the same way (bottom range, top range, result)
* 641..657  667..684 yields 0.68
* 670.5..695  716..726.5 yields 0.71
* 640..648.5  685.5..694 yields 0.60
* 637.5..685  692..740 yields 0.73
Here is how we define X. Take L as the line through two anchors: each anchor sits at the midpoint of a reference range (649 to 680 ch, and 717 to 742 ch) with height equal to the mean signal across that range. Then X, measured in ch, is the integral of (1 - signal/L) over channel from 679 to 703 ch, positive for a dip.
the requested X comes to 3.6 ch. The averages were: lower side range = 39.8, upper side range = 28.4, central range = 29.8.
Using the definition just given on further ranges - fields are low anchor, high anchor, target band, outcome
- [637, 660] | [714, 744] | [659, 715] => 7.76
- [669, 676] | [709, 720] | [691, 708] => -0.81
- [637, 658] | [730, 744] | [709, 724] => 4.97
